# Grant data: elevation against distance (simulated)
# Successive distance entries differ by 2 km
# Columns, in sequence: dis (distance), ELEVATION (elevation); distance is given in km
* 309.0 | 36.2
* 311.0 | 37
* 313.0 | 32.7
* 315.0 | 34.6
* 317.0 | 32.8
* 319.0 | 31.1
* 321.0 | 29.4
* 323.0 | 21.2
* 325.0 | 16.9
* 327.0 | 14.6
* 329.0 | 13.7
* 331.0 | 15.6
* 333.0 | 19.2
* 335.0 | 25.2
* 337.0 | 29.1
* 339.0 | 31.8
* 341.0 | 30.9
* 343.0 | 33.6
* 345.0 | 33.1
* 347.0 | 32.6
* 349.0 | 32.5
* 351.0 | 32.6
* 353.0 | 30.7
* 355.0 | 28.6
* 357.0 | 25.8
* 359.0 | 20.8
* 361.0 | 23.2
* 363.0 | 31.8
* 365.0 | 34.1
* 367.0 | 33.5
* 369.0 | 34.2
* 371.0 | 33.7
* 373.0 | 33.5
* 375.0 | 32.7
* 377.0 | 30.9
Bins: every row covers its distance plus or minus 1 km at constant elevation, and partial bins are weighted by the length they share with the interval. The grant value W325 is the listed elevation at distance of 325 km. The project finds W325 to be 16.9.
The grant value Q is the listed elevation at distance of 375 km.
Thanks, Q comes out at 32.7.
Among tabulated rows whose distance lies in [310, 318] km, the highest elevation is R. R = 37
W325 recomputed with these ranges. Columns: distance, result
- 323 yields 21.2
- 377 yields 30.9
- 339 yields 31.8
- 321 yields 29.4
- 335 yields 25.2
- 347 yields 32.6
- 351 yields 32.6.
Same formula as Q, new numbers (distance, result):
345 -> 33.1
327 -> 14.6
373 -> 33.5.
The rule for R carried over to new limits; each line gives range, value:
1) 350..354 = 32.6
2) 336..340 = 31.8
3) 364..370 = 34.2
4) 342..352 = 33.6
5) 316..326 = 32.8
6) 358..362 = 23.2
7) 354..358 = 28.6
